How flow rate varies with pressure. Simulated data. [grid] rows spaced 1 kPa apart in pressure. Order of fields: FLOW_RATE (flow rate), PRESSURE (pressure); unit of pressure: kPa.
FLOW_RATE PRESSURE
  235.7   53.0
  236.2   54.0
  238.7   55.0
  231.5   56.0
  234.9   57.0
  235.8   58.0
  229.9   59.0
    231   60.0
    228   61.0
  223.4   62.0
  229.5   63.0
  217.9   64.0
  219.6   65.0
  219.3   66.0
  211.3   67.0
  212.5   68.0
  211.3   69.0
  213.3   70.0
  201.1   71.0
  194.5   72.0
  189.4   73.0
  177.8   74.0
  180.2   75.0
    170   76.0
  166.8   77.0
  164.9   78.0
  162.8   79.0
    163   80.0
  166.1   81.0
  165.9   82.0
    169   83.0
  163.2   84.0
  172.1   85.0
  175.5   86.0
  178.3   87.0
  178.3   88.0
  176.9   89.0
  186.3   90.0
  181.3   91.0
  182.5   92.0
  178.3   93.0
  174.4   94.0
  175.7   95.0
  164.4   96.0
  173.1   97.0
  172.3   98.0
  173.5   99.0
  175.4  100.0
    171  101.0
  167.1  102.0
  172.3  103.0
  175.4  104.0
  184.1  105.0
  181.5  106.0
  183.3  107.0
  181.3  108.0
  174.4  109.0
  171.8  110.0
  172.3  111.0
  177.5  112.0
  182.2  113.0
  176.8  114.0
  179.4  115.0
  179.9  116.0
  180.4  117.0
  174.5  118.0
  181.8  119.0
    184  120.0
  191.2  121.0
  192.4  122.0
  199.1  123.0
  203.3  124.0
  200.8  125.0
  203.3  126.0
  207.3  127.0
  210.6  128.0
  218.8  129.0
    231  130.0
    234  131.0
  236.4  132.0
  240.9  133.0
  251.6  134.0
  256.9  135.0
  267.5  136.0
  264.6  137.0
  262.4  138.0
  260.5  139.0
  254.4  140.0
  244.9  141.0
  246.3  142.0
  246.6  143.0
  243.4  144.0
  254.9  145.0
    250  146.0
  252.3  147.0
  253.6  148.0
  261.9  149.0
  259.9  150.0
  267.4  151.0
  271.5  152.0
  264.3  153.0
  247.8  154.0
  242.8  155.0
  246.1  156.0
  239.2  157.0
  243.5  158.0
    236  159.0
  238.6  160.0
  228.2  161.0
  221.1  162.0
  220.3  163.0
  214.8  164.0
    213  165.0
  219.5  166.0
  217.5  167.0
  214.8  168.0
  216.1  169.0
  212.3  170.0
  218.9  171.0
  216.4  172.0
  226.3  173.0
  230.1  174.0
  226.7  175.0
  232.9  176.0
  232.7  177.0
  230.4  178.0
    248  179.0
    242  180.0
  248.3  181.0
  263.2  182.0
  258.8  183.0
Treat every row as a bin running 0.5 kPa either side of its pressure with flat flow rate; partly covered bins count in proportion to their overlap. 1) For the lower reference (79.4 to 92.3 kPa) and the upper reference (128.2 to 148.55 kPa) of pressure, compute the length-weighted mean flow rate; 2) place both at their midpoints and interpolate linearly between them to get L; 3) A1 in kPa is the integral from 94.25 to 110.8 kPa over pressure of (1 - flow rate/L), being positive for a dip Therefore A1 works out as 1.9 kPa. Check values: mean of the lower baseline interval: 174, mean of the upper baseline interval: 248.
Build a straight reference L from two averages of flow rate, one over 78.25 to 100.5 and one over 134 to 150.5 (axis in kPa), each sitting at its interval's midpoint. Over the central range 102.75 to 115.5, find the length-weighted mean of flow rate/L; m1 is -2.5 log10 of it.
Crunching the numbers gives 0.145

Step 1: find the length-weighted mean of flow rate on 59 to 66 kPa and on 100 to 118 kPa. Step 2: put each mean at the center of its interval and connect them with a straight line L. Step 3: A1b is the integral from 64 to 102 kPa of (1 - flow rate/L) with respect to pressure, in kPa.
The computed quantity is 4.1 kPa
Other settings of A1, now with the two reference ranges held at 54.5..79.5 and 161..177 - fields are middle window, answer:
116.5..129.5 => 1.1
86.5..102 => 2.6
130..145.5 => -2.4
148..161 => -1.9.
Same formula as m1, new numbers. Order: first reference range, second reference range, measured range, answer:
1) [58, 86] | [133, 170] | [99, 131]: 0.18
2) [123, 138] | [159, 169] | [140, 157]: -0.12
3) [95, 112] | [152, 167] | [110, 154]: -0.09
